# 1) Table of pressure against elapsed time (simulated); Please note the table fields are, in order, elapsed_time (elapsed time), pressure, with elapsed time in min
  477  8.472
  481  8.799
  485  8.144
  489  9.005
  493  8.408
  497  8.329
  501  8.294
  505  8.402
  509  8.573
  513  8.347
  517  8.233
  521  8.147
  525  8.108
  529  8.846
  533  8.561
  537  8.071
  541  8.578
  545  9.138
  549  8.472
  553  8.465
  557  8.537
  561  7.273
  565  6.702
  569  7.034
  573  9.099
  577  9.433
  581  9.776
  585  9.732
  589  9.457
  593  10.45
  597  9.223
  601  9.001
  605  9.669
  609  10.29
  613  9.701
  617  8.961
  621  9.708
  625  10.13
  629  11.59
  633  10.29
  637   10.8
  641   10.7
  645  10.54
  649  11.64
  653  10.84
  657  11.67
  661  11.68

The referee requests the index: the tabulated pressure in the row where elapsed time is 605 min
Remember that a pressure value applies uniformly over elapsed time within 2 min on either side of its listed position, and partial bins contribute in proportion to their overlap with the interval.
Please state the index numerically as 9.669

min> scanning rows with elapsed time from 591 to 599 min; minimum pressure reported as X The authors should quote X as 9.223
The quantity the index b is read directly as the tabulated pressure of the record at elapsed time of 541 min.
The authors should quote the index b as 8.578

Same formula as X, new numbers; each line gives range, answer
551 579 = 6.702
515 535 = 8.108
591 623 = 8.961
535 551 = 8.071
